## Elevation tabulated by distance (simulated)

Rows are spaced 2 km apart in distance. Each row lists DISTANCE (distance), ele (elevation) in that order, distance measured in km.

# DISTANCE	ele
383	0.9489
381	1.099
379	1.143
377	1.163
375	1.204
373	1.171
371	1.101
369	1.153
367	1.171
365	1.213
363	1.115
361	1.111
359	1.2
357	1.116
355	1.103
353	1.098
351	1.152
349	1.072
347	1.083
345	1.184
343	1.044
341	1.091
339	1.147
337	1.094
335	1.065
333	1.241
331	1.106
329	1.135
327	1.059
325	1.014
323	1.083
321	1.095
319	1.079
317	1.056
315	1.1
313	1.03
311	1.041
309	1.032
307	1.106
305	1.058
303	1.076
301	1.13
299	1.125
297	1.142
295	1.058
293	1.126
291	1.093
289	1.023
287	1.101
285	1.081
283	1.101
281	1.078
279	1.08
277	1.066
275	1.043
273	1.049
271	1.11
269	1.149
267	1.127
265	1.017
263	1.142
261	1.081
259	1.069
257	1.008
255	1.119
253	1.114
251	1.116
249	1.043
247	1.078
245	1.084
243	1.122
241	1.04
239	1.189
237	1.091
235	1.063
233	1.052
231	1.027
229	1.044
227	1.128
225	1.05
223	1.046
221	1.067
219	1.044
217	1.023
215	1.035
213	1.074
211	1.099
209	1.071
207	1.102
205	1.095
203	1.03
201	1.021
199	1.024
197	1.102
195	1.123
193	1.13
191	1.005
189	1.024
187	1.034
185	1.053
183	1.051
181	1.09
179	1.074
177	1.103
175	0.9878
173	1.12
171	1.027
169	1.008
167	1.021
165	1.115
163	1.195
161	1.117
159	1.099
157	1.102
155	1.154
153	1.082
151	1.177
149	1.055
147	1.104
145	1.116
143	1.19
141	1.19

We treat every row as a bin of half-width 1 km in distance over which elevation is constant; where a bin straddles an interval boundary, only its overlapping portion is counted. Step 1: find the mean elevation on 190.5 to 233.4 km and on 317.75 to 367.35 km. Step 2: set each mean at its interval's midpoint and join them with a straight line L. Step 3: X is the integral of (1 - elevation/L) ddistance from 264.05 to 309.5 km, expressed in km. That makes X 0.3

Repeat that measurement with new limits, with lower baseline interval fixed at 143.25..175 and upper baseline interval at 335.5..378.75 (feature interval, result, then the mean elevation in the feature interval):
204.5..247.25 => 1.39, 1.07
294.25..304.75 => 0.17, 1.1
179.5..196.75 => 0.58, 1.07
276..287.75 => 0.37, 1.08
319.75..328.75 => 0.46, 1.07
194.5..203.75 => 0.40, 1.06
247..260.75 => 0.44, 1.08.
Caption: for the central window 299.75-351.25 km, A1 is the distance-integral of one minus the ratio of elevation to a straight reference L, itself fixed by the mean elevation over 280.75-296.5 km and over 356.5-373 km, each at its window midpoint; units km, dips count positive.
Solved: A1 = 1.19 km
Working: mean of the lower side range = 1.08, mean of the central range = 1.09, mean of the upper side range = 1.15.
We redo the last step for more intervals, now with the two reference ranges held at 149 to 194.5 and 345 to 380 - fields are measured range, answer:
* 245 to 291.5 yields 1.21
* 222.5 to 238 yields 0.50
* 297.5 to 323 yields 1.03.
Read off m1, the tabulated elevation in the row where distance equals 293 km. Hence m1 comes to 1.126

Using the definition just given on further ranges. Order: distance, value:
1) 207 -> 1.102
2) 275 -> 1.043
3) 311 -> 1.041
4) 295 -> 1.058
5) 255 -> 1.119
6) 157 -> 1.102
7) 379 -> 1.143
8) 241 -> 1.04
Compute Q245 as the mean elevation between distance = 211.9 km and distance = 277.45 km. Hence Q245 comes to 1.08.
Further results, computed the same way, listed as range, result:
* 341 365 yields 1.12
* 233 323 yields 1.08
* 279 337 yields 1.09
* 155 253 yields 1.07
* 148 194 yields 1.08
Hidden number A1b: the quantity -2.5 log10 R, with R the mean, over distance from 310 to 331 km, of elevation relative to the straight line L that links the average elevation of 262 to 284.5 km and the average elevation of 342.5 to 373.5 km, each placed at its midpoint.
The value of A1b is 0.04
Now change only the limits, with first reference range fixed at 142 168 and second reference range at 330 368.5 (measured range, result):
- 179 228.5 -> 0.06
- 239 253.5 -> 0.03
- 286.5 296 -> 0.04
